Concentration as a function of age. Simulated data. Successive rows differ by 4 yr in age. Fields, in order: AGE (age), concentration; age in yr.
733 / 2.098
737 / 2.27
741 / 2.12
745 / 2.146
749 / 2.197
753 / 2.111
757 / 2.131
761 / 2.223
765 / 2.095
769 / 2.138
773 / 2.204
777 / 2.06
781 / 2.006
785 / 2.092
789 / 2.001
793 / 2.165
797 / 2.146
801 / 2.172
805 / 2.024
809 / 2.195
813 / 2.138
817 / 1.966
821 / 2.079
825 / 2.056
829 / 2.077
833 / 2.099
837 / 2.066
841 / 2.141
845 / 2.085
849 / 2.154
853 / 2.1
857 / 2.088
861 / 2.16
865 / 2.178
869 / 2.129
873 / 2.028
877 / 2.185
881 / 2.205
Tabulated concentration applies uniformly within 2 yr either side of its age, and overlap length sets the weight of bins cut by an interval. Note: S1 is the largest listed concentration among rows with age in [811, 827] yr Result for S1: 2.138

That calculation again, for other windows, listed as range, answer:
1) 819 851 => 2.154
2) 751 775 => 2.223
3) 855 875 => 2.178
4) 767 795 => 2.204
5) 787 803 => 2.172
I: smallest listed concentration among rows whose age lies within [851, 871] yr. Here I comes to 2.088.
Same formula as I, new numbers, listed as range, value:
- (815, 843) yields 1.966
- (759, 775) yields 2.095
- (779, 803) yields 2.001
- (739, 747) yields 2.12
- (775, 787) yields 2.006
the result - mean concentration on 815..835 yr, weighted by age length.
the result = 2.06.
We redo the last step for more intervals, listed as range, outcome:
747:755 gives 2.15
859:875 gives 2.12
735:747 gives 2.18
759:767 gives 2.16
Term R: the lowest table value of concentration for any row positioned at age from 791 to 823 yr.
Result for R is 1.966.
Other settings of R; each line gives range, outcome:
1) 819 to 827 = 2.056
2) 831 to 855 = 2.066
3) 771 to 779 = 2.06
